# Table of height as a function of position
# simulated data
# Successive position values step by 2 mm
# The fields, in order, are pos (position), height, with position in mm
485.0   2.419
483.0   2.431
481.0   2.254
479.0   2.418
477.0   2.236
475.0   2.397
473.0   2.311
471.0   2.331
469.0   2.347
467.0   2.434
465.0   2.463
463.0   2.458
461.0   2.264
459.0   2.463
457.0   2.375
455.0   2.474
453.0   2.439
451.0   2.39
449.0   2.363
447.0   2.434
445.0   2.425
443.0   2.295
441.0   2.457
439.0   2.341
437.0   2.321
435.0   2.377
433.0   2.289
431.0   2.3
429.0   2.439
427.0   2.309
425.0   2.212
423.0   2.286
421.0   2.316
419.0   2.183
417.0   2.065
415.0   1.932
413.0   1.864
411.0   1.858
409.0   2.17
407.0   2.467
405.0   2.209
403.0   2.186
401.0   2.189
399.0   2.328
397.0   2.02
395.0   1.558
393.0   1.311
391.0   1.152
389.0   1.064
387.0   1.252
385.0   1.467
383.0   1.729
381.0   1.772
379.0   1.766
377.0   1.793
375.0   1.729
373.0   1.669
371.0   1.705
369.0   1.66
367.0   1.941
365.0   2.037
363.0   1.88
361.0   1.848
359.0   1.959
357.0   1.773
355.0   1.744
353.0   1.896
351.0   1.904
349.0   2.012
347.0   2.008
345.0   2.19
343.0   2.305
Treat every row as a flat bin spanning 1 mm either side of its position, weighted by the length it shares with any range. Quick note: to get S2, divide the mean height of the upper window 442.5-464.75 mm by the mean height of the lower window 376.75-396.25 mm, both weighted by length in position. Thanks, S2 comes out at 1.62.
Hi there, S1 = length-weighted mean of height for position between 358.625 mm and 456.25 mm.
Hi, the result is 2.03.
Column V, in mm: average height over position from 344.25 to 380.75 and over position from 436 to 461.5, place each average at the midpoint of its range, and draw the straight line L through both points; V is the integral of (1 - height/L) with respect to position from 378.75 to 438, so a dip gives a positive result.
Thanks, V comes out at 4.7 mm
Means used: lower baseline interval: 1.86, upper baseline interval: 2.39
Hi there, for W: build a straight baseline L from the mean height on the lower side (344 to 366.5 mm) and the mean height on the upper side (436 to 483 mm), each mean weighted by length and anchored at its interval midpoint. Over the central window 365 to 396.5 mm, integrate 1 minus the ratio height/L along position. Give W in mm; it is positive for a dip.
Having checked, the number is 6.85 mm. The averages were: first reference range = 1.93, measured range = 1.59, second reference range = 2.38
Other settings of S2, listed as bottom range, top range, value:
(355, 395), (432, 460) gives 1.44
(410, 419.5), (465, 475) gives 1.20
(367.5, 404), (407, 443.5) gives 1.32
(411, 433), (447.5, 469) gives 1.11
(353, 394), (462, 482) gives 1.42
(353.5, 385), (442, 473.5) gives 1.34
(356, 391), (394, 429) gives 1.26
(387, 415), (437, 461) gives 1.29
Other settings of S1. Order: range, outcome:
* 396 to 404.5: 2.18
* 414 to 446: 2.28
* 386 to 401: 1.57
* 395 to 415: 2.1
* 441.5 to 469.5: 2.4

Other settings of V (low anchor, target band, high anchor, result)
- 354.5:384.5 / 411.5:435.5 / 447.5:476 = -0.6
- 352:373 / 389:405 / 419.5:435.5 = 2.3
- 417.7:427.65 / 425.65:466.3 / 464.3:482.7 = -1.5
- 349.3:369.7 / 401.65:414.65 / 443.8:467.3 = 0.2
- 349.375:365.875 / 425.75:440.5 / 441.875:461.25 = -0.3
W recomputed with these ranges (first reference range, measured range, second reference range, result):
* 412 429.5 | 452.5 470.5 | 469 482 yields -1.0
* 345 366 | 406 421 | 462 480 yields 0.4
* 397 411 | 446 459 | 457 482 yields -0.5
